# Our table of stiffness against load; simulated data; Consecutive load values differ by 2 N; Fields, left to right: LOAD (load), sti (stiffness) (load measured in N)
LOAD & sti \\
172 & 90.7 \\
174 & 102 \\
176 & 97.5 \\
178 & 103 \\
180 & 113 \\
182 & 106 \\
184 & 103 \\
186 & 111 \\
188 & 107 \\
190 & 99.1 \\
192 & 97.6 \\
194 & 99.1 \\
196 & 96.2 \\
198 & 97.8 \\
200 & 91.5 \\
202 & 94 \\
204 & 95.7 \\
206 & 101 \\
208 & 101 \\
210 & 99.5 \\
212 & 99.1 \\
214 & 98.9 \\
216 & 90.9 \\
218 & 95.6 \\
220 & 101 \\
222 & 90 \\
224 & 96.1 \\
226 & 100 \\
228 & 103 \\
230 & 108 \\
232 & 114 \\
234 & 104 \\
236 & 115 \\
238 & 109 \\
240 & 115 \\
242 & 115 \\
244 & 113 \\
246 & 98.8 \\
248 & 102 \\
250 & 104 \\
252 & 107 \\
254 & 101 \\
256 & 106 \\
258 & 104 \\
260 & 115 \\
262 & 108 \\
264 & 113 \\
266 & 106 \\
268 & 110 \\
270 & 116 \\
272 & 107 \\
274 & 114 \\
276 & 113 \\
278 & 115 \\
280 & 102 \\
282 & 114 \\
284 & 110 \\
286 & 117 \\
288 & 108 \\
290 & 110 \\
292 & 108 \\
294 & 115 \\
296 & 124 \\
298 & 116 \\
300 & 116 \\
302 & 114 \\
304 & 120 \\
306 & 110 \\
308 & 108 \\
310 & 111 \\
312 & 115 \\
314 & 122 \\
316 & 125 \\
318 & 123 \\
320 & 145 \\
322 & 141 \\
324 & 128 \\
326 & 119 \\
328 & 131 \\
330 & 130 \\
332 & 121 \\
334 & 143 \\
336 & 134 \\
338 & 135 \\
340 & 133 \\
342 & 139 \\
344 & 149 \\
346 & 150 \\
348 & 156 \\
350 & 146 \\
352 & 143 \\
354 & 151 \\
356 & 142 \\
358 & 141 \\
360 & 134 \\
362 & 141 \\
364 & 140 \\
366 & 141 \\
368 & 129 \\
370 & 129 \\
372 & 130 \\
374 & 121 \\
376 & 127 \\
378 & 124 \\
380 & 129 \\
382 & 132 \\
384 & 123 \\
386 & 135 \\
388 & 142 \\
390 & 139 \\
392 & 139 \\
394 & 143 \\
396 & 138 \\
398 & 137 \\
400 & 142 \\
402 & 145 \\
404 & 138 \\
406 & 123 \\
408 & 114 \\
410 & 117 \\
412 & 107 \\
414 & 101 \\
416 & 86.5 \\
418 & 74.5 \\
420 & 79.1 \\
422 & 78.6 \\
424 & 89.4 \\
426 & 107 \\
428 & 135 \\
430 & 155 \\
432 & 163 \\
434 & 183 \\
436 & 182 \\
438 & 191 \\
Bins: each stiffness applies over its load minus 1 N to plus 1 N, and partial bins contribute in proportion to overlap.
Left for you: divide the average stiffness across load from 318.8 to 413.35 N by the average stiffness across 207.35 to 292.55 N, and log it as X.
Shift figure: 1.26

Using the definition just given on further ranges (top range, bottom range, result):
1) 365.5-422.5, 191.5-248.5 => 1.21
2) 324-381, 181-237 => 1.35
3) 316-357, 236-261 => 1.28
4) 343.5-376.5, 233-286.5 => 1.28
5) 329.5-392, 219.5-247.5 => 1.29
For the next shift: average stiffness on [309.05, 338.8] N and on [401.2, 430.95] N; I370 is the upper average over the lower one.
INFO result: 0.86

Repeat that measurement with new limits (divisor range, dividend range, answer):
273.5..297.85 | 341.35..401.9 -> 1.22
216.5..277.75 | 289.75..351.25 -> 1.19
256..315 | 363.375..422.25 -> 1.10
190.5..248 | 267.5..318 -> 1.12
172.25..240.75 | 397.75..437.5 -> 1.22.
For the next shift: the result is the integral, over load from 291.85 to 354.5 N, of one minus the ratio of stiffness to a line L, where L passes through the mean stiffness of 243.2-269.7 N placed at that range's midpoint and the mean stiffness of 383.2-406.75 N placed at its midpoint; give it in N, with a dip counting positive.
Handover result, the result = -3.7 N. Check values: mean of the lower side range 107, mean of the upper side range 137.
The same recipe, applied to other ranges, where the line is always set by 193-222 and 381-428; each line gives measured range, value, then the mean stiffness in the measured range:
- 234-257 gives -1.5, 108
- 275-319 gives -3.0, 114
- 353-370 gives -3.7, 139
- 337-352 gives -4.2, 144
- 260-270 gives -0.7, 110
